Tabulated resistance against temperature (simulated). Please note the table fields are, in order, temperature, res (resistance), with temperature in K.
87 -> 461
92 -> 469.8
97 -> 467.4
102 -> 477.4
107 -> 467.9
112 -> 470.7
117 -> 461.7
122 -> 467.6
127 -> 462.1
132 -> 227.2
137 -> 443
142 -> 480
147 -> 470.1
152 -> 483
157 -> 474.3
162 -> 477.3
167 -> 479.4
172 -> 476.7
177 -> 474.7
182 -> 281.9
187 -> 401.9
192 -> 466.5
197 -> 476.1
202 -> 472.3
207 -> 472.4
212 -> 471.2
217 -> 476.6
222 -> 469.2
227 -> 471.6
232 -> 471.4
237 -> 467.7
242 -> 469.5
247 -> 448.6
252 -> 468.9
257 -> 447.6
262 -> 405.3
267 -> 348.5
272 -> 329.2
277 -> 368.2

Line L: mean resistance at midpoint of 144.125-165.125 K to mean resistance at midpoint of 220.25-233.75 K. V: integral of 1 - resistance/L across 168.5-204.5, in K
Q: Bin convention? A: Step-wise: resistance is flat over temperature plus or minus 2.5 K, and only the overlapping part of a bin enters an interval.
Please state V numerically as 2.8 K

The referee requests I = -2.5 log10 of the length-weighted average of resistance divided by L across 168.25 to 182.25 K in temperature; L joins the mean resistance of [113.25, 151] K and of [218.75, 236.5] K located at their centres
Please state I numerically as 0.03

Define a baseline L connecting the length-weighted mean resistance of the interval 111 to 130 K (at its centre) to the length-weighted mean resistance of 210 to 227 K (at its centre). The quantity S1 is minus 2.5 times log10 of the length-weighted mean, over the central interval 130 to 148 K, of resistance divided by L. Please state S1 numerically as 0.143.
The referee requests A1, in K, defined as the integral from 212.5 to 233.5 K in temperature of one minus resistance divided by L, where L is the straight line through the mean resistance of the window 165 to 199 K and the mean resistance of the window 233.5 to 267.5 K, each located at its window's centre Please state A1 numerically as -1.5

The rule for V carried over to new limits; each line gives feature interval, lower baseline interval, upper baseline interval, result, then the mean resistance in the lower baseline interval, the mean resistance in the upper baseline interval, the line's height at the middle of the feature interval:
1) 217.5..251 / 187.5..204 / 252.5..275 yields -3.6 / 463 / 390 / 422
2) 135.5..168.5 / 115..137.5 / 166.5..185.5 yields -4.6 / 408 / 421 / 415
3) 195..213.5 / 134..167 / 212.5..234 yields -0.1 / 468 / 472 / 471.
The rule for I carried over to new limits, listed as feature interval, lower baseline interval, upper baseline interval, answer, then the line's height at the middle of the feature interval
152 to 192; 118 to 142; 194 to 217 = 0.01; 446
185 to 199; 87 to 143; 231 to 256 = 0.02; 456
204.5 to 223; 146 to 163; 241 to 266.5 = -0.04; 454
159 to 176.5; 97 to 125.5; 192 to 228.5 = -0.02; 471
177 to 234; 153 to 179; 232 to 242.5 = 0.05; 473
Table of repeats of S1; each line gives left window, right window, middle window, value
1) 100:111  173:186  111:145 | 0.05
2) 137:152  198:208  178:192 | 0.24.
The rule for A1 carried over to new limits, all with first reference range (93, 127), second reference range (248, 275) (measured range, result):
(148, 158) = -0.6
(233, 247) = -1.8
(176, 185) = 1.5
